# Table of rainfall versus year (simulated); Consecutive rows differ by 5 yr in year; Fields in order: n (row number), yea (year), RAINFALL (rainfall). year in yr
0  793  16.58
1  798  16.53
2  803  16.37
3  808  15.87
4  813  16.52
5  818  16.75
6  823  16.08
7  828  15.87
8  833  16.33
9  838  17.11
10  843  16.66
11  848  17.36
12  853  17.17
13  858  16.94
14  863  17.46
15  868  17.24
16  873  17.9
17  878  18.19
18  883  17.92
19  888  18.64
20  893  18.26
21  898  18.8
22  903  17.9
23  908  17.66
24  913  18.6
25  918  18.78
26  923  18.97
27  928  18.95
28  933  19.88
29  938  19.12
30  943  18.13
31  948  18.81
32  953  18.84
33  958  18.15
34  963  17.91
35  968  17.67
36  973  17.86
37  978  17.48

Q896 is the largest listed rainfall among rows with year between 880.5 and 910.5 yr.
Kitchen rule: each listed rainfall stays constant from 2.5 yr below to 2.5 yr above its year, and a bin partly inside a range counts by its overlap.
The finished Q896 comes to 18.8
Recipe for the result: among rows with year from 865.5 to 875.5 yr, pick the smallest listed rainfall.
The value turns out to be 17.24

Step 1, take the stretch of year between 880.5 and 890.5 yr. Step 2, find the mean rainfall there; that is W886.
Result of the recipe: 18.3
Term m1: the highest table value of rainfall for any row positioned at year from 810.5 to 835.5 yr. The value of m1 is 16.75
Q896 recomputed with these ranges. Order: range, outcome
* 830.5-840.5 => 17.11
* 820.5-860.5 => 17.36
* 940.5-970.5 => 18.84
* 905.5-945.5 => 19.88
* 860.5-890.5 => 18.64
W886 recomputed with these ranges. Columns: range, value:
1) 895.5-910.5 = 18.1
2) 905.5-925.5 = 18.5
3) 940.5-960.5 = 18.5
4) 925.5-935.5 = 19.4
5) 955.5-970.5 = 17.9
